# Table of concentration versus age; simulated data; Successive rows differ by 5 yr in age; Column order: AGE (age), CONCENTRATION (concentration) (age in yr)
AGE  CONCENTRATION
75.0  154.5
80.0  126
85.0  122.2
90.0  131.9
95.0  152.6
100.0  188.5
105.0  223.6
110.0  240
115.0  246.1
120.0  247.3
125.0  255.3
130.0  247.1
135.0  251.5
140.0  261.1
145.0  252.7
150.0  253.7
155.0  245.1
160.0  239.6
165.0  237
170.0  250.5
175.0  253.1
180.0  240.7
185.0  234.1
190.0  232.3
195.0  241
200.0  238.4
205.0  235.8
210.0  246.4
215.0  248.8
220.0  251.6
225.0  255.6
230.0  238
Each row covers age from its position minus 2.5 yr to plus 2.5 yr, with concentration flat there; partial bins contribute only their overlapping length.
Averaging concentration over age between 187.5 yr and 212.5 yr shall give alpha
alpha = 239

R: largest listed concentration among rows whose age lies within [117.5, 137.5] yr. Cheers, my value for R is 255.3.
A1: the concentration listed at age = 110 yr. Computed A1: 240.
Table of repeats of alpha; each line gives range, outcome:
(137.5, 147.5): 257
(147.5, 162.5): 246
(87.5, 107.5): 174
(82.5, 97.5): 136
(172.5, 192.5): 240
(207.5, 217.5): 248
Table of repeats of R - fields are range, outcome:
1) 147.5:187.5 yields 253.7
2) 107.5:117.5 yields 246.1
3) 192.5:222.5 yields 251.6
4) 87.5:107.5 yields 223.6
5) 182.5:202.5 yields 241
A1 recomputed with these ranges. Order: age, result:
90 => 131.9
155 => 245.1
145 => 252.7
